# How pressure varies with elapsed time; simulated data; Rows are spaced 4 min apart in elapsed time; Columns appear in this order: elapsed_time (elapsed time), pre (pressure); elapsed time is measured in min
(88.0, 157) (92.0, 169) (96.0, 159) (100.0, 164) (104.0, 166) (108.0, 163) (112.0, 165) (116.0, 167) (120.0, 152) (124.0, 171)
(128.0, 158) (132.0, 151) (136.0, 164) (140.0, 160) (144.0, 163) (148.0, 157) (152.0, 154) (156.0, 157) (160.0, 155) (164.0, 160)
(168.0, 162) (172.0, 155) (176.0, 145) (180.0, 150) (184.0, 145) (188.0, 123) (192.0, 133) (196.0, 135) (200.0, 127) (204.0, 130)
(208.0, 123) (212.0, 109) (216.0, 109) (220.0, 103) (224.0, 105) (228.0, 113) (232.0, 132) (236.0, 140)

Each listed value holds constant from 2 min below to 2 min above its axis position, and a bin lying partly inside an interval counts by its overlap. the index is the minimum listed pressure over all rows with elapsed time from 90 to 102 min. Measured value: 159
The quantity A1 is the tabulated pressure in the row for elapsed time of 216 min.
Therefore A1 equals 109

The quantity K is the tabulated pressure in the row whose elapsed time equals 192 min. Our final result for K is 133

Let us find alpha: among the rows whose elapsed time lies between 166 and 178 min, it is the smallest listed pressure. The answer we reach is 145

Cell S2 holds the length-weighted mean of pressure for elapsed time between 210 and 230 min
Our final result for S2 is 108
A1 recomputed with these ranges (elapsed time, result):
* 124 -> 171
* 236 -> 140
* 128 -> 158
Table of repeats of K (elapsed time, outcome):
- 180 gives 150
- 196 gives 135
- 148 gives 157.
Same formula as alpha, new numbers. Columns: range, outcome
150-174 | 154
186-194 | 123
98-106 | 164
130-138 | 151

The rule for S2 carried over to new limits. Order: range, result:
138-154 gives 158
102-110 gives 164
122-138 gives 161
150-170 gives 158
